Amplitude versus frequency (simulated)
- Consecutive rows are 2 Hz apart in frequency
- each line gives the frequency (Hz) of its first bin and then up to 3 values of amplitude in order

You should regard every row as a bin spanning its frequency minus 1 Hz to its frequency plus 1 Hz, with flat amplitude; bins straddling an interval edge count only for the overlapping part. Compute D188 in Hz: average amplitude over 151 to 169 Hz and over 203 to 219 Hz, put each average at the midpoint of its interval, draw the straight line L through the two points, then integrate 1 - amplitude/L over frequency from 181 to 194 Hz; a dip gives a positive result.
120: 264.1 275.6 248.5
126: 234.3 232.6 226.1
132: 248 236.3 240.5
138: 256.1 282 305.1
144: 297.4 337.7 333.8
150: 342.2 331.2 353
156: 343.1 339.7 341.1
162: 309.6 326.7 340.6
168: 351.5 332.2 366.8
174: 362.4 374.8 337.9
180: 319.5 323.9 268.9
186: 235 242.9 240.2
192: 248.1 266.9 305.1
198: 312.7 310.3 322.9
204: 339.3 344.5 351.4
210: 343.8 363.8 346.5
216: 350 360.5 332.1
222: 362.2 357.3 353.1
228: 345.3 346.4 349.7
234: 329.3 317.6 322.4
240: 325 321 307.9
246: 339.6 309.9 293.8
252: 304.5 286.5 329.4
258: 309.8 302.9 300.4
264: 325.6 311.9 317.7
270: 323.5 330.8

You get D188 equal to 3.16 Hz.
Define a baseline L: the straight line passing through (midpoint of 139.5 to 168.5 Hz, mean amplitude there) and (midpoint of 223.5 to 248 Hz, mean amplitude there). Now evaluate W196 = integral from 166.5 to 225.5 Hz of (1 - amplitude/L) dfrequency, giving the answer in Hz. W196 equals 1.4 Hz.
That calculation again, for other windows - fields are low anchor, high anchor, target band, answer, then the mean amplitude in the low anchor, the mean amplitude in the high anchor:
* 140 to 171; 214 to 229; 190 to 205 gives 2.1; 331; 351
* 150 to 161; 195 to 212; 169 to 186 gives 0.3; 342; 331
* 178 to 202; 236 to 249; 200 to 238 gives -5.0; 284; 321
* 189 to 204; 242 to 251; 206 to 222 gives -2.8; 290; 314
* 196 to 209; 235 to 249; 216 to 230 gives -1.2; 328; 320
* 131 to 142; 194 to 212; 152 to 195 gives -3.1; 257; 327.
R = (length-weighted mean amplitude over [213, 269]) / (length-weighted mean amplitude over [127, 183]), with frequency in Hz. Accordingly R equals 1.0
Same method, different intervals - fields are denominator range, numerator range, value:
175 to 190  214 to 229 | 1.18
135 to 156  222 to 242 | 1.09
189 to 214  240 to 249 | 1.02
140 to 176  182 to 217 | 0.91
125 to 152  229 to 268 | 1.15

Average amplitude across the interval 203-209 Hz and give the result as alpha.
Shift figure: 345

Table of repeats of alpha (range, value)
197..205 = 321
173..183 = 344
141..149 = 318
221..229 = 354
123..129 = 238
